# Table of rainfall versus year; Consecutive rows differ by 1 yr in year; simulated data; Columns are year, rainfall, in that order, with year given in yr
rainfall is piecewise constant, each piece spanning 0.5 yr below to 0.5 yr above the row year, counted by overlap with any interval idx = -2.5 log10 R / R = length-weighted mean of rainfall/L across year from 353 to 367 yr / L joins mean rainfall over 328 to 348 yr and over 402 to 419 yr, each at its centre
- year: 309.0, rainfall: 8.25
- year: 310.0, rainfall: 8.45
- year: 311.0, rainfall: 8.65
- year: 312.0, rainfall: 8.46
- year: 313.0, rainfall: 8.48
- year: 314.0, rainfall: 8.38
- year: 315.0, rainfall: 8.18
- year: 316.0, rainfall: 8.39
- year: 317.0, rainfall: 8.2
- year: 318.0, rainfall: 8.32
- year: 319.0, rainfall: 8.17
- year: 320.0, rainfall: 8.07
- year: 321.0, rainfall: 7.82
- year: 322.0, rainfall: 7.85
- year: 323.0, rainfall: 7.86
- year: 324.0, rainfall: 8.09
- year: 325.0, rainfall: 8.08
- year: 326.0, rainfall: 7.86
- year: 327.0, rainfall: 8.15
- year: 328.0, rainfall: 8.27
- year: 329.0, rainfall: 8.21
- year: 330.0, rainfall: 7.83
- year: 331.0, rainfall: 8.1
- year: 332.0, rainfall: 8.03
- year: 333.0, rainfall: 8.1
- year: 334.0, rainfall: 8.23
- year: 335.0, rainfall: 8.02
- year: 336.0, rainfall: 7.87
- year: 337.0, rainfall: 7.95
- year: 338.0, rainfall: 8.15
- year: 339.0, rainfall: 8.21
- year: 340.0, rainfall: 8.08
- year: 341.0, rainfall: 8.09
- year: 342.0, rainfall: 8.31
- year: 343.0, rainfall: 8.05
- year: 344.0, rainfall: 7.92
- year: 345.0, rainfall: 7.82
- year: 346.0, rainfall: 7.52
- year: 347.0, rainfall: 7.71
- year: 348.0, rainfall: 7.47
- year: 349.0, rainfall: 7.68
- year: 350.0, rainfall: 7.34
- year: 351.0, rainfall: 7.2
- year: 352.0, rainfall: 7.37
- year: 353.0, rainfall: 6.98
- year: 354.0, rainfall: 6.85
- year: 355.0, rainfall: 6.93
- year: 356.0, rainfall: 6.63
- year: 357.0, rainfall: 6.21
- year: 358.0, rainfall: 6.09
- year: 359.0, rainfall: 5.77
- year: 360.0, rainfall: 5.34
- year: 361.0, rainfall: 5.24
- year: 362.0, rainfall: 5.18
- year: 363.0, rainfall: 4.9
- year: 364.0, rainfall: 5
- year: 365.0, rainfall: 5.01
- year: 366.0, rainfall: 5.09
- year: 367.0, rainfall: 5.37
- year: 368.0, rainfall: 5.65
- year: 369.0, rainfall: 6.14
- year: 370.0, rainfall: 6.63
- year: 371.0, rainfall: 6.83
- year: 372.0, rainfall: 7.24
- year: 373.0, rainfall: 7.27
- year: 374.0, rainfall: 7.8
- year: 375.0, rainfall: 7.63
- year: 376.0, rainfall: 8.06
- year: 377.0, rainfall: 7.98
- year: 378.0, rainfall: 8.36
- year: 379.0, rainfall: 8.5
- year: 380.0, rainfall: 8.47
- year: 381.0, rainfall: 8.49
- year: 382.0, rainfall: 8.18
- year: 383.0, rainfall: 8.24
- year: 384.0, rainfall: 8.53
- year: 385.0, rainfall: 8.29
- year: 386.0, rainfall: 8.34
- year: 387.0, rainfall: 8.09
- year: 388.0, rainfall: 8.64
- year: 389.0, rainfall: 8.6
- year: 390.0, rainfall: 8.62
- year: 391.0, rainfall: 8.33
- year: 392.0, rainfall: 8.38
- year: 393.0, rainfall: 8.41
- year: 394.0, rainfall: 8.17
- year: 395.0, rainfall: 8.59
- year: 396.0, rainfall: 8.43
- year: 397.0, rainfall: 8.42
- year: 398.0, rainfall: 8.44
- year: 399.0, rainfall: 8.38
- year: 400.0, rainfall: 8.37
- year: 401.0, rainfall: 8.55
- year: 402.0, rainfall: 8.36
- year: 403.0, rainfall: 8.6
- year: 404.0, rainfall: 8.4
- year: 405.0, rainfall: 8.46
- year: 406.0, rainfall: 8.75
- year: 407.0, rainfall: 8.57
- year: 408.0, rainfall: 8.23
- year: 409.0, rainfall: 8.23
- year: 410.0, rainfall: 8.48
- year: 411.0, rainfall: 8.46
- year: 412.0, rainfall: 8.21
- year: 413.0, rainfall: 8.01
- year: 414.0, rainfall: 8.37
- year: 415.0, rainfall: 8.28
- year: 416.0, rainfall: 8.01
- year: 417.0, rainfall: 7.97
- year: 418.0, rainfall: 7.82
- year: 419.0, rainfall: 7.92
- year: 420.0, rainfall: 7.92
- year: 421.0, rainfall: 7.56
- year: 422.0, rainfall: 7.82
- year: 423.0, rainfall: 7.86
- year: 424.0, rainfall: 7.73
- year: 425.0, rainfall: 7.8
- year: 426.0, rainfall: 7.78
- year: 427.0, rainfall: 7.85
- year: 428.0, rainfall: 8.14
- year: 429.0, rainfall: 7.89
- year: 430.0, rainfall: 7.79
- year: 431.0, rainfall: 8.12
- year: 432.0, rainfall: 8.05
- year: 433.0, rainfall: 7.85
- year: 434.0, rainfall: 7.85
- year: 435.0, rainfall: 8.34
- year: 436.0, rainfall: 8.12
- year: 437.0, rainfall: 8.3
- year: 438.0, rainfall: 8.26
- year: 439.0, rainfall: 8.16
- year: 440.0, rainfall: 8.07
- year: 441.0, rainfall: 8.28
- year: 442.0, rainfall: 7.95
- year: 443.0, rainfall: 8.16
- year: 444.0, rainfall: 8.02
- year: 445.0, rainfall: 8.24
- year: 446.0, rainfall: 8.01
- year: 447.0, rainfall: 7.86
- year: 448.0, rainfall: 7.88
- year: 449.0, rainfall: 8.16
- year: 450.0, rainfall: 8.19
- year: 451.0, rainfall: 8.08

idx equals 0.37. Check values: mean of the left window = 8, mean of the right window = 8.29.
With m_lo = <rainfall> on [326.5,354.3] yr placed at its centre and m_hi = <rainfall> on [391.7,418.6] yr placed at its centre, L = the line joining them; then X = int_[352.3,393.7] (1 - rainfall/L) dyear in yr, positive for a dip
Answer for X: 5.0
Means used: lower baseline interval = 7.85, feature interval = 7.14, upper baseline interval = 8.34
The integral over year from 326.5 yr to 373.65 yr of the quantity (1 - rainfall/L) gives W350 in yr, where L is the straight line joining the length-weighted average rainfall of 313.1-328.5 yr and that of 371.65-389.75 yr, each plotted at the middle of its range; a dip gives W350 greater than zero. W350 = 6.2 yr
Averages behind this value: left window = 8.12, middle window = 7.07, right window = 8.16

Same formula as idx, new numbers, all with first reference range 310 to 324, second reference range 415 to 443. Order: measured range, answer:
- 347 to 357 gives 0.143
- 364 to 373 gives 0.325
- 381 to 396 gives -0.043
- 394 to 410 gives -0.054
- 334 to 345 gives 0.015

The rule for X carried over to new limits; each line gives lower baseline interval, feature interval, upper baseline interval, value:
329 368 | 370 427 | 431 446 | -3.98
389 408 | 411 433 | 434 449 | 0.82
